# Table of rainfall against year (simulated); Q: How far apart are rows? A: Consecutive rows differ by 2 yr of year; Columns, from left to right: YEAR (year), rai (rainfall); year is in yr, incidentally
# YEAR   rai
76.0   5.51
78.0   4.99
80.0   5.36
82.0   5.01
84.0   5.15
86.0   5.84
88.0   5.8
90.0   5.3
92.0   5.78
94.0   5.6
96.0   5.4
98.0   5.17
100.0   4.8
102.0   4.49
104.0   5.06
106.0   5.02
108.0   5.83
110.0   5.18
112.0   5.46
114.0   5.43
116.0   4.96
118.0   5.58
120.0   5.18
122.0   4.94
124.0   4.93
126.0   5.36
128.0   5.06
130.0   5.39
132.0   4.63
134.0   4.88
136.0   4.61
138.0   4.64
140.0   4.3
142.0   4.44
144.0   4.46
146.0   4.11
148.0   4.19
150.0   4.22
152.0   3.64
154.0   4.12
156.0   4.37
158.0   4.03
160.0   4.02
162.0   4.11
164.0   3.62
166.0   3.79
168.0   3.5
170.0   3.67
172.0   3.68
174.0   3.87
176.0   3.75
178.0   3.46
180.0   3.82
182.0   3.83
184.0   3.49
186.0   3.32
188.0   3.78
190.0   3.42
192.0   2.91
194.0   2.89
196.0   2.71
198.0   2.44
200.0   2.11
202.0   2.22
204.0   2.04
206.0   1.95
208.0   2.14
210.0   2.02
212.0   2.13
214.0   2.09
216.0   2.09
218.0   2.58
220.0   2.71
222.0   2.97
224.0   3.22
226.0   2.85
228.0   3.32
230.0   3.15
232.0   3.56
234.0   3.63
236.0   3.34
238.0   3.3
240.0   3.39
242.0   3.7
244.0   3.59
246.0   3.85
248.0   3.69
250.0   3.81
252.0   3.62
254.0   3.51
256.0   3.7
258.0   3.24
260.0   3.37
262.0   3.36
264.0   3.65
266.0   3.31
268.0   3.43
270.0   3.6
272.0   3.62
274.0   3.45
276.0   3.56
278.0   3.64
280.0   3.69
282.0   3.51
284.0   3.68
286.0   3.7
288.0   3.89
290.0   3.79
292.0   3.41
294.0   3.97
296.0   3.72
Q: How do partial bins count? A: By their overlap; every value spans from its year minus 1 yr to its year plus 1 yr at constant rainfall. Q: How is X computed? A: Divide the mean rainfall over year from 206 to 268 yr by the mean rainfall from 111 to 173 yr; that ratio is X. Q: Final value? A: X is 0.70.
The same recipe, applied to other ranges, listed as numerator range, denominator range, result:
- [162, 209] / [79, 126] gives 0.60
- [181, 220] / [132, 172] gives 0.64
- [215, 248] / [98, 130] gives 0.62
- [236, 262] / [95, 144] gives 0.71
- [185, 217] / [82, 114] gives 0.47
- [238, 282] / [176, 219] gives 1.29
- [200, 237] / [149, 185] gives 0.69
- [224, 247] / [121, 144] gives 0.71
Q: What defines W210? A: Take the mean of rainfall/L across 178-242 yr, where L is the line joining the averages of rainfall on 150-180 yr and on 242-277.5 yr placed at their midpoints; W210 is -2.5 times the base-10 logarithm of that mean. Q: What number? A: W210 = 0.26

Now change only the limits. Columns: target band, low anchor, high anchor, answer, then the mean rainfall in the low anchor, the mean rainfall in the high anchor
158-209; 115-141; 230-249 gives 0.30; 4.96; 3.54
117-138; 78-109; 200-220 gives -0.15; 5.3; 2.17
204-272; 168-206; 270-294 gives 0.10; 3.17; 3.64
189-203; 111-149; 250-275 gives 0.49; 4.87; 3.5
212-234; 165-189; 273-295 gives 0.27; 3.66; 3.66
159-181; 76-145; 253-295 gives 0.21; 5.12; 3.58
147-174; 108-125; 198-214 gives -0.06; 5.24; 2.11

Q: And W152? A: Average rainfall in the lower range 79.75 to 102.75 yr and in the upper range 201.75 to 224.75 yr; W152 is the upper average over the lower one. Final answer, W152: 0.4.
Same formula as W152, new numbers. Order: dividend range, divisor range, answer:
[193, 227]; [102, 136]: 0.47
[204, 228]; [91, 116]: 0.47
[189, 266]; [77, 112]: 0.57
